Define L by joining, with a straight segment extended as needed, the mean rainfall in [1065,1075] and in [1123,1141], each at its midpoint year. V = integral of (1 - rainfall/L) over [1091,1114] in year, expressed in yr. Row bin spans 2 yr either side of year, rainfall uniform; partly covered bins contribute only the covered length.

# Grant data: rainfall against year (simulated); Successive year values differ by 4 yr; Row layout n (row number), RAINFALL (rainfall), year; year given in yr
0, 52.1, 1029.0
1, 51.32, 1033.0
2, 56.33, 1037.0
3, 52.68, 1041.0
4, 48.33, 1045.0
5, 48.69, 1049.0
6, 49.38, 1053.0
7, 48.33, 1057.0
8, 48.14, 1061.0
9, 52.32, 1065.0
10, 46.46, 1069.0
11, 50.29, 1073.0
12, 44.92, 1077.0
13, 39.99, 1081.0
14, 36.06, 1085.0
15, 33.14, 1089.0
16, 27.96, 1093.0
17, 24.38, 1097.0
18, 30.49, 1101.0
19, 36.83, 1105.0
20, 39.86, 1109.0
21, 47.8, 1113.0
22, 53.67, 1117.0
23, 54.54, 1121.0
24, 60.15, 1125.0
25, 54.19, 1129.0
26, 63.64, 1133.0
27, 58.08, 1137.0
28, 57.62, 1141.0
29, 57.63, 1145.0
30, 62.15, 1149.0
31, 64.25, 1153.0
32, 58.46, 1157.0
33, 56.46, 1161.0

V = 8.6 yr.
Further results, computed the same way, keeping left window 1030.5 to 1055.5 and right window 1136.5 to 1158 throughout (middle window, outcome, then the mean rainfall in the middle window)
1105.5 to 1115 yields 2.35 yr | 42.7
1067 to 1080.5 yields 1.82 yr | 46.4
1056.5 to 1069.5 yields 0.89 yr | 49.1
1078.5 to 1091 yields 4.08 yr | 36.7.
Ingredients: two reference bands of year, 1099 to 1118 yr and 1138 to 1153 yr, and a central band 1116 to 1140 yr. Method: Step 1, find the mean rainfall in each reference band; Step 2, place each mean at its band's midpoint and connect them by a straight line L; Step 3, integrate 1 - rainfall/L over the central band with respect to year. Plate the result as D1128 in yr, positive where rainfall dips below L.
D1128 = -3.19 yr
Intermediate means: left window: 41.1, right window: 59.7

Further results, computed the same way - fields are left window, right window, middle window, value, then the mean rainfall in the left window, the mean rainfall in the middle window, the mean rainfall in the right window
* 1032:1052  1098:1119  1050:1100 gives 5.2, 51.4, 41.7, 40.9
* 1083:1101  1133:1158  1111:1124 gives -2.3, 30.4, 52.6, 60.1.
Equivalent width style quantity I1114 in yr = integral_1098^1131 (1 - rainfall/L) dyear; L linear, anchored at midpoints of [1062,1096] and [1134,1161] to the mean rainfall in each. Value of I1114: 3.0 yr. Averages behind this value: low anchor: 41.1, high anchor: 59.6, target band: 46.5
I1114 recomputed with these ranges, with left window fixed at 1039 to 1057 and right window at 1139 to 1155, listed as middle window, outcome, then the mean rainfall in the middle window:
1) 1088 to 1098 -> 4.78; 28.4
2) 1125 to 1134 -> -0.02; 58.7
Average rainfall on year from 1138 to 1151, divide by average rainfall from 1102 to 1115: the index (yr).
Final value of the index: 1.45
